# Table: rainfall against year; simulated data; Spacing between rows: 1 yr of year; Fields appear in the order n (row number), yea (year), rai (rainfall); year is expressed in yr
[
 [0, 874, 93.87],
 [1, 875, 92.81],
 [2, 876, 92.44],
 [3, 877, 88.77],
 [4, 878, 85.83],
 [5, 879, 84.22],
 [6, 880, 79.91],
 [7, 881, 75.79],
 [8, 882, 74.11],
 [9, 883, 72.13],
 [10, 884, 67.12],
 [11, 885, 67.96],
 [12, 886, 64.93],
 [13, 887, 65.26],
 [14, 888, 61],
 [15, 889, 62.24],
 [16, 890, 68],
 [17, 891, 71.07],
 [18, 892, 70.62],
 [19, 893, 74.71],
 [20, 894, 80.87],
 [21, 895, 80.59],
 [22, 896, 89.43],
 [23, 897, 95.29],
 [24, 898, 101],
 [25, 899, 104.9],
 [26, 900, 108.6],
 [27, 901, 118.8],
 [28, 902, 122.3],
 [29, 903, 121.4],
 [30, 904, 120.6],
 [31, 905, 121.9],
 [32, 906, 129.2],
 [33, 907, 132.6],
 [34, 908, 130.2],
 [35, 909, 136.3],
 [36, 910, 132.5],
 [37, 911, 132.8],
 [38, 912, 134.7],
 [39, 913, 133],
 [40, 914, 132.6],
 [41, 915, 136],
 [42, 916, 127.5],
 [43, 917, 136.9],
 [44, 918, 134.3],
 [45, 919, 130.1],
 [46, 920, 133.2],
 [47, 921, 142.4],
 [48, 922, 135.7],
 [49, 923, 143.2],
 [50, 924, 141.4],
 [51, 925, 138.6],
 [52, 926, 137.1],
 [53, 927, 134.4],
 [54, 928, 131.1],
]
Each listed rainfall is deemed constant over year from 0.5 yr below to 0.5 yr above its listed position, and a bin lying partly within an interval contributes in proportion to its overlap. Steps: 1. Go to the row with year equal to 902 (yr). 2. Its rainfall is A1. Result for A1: 122.3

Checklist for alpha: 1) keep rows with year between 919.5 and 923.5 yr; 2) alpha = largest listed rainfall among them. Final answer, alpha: 143.2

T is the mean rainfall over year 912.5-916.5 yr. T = 132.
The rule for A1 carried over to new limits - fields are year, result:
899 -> 104.9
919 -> 130.1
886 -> 64.93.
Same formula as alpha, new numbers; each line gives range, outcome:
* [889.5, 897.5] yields 95.29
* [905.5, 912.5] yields 136.3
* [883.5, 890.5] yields 68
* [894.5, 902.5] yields 122.3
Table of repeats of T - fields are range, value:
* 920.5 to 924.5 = 141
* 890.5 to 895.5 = 75.6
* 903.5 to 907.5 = 126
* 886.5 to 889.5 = 62.8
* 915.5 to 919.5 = 132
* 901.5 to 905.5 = 122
